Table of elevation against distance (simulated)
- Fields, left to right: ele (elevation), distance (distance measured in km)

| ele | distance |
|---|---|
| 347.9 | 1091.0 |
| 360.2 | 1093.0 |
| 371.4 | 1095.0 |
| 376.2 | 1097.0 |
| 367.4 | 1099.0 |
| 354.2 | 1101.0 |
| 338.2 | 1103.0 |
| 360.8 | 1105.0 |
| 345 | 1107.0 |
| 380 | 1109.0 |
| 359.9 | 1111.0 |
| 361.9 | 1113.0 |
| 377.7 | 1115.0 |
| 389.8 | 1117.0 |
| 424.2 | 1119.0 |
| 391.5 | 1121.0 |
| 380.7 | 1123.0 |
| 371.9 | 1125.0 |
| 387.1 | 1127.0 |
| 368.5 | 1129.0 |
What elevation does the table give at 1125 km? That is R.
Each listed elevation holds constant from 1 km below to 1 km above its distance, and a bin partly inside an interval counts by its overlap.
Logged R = 371.9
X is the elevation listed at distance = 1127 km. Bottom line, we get 387.1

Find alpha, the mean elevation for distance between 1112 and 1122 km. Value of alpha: 389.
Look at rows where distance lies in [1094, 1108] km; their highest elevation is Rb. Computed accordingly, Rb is 376.2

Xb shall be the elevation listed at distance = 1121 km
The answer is 391.5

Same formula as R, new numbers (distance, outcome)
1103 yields 338.2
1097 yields 376.2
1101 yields 354.2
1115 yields 377.7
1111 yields 359.9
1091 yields 347.9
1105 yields 360.8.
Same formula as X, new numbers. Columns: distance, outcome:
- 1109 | 380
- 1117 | 389.8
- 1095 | 371.4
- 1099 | 367.4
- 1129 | 368.5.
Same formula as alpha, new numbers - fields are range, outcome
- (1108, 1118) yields 374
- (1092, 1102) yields 366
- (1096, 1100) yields 372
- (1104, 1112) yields 361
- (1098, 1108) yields 353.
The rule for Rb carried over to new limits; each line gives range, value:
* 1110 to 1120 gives 424.2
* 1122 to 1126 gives 380.7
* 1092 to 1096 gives 371.4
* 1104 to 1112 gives 380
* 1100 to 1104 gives 354.2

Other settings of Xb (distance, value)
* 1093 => 360.2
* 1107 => 345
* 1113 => 361.9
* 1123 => 380.7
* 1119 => 424.2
